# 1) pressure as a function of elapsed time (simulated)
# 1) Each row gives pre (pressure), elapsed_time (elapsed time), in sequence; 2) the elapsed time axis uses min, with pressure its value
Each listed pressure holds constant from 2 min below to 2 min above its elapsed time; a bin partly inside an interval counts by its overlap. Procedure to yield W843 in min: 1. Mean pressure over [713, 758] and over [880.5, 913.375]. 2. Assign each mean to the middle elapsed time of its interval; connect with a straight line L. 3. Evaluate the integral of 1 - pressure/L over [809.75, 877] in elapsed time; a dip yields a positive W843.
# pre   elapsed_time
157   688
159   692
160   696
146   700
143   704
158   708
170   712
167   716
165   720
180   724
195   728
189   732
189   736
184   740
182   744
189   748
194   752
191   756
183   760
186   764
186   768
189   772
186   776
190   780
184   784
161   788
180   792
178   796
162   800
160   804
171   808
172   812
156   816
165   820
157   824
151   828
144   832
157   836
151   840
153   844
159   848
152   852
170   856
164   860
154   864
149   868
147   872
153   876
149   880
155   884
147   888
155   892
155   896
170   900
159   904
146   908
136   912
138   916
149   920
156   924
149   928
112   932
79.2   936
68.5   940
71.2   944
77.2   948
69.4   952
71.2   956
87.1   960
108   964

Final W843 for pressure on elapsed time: 2.9 min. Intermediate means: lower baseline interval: 184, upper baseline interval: 153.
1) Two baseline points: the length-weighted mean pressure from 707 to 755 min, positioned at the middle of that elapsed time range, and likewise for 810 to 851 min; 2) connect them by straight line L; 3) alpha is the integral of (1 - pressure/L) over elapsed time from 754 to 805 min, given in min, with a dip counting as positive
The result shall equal -3.3 min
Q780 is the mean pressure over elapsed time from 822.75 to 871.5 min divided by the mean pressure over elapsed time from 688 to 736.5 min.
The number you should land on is 0.9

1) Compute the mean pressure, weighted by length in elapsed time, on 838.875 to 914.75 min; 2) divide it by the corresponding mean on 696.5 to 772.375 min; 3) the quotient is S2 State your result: 0.87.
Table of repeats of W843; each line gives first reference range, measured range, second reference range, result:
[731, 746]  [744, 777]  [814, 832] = -1.8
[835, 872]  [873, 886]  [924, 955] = -1.4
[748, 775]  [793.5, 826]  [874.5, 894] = 1.6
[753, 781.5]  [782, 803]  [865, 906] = 0.9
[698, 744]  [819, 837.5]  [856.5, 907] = 0.7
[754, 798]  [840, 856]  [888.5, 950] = -0.1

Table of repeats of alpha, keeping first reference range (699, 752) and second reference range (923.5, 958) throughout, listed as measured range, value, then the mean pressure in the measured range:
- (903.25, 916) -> -4.92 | 144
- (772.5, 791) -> -3.33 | 181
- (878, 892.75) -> -4.92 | 151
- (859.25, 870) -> -2.93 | 155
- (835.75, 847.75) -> -2.19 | 154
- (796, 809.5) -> -1.94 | 166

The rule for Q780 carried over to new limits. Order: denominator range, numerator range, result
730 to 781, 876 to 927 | 0.81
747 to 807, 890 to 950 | 0.71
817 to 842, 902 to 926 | 0.96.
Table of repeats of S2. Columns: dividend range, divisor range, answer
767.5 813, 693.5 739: 1.04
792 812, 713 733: 0.95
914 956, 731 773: 0.56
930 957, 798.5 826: 0.48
